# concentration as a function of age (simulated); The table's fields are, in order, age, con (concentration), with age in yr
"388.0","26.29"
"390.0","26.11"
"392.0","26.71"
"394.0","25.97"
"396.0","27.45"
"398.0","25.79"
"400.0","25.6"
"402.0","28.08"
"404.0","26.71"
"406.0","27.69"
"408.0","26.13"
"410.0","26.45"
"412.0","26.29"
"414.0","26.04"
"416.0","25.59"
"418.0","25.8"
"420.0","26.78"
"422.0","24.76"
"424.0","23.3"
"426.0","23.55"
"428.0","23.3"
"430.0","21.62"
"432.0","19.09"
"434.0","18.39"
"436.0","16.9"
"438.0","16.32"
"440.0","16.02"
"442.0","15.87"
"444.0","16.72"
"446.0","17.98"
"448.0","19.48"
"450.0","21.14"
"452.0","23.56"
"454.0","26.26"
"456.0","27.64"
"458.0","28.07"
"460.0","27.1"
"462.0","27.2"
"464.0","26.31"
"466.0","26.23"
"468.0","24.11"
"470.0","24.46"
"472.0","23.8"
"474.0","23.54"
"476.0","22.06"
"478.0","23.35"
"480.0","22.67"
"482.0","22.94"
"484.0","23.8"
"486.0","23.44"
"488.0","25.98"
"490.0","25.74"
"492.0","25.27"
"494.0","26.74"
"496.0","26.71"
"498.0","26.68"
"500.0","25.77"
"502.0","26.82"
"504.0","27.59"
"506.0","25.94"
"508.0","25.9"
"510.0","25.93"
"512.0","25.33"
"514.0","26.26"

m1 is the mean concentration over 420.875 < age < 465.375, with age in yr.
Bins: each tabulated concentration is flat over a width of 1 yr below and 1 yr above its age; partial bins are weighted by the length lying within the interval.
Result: 21.9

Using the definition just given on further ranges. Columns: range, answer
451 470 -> 26.2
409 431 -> 24.9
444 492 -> 24.1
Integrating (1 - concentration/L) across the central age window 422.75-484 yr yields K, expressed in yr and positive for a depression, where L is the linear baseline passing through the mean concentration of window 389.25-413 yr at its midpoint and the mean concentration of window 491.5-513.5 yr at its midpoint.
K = 9.5 yr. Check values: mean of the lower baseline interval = 26.6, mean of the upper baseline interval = 26.3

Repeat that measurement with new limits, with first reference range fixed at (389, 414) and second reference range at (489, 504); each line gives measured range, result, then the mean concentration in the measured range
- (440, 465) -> 3.4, 22.8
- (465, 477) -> 1.1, 24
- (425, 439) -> 3.5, 19.9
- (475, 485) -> 1.3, 23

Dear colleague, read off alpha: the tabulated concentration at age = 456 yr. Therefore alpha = 27.64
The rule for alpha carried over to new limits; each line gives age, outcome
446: 17.98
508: 25.9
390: 26.11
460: 27.1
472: 23.8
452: 23.56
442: 15.87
